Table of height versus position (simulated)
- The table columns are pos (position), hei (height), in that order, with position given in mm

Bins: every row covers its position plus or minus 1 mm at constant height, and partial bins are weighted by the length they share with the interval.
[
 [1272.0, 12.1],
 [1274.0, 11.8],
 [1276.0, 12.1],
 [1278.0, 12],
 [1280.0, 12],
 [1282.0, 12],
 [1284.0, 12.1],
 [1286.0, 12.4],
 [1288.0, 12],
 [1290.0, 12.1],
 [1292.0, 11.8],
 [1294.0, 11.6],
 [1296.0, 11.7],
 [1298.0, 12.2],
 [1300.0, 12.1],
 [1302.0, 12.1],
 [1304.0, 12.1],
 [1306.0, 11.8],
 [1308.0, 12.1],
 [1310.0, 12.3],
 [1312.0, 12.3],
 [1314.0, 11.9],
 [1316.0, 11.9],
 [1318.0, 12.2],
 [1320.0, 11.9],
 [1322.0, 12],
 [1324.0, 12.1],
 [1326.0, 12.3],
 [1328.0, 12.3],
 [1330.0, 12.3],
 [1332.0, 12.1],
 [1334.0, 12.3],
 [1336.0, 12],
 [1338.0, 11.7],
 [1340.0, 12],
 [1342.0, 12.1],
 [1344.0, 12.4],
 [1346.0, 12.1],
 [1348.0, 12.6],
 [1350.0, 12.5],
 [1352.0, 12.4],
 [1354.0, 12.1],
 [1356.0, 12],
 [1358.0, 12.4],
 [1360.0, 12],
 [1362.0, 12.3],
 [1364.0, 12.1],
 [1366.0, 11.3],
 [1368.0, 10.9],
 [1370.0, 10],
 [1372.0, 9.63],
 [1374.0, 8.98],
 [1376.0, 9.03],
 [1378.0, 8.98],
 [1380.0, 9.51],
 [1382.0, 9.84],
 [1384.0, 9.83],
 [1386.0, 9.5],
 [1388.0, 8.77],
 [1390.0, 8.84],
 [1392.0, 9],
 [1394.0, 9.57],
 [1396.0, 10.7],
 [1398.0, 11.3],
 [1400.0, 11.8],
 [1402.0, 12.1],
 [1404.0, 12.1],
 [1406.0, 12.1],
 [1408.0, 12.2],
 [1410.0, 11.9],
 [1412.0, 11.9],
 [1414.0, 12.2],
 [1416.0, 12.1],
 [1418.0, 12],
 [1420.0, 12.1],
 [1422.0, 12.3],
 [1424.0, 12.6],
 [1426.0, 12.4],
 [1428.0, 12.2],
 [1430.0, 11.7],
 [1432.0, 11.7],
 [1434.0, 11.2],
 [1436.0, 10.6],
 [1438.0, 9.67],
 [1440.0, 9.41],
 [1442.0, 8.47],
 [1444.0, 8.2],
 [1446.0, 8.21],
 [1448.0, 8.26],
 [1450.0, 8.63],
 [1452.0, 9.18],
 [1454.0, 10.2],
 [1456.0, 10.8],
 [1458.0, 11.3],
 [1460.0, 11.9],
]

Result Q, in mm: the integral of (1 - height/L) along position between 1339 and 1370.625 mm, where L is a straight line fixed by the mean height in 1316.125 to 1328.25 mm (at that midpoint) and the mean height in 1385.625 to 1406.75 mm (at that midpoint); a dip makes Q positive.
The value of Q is -1.5 mm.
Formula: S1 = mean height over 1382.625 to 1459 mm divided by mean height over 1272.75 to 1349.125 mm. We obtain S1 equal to 0.9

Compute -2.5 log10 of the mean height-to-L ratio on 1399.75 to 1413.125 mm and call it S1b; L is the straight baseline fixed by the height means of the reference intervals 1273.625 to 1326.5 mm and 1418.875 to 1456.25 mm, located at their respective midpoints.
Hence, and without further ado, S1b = -0.119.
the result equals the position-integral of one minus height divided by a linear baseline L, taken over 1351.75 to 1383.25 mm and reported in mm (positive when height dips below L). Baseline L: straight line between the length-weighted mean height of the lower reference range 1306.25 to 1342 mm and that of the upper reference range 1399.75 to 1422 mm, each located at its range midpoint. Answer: 3.3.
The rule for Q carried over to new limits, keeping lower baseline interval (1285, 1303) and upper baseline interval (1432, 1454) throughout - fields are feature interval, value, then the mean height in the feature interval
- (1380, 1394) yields 1.4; 9.33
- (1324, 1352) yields -2.5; 12.2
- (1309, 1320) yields -0.4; 12.1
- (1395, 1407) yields -1.9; 11.7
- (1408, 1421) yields -2.9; 12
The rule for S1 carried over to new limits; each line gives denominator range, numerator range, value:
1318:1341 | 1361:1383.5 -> 0.85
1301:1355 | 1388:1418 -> 0.92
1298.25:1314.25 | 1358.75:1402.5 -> 0.85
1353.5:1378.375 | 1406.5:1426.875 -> 1.11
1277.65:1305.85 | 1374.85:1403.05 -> 0.83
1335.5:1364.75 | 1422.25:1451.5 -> 0.84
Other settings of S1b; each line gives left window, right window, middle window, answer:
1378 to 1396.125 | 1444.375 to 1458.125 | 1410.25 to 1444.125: -0.205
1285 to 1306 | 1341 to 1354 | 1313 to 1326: 0.012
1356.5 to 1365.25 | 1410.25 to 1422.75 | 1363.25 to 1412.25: 0.162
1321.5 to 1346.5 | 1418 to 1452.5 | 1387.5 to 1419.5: -0.024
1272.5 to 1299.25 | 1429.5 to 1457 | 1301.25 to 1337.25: -0.056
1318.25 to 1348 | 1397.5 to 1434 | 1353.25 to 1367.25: 0.008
